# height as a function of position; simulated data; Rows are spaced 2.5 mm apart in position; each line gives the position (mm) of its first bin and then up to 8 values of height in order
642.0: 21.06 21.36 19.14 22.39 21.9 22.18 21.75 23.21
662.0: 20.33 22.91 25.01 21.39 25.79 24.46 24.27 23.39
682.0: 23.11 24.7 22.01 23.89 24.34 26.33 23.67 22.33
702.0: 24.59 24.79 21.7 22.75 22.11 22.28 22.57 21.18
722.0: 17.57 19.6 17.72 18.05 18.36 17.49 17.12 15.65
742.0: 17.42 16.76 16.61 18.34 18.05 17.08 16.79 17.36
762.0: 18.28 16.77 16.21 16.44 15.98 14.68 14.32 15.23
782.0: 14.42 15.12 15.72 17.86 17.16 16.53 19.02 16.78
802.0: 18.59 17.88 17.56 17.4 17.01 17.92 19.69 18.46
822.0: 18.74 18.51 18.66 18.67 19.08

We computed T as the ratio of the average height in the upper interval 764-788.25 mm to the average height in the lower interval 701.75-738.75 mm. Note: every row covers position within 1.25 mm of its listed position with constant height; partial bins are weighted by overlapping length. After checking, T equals 0.8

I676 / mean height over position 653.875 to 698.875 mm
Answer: 23.5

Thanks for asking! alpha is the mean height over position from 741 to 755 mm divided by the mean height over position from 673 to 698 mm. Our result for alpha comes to 0.7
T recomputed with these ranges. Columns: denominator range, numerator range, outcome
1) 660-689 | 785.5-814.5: 0.74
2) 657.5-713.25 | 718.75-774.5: 0.74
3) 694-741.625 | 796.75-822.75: 0.87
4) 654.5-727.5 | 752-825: 0.75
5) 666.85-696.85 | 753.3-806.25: 0.69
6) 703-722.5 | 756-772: 0.77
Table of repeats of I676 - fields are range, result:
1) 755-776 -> 16.6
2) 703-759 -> 19.1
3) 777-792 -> 15.7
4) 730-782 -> 16.7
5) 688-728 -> 22.4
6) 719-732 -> 18.6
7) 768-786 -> 15.2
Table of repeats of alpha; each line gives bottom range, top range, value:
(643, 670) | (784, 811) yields 0.79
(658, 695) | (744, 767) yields 0.73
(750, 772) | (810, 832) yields 1.08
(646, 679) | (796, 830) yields 0.80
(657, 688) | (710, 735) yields 0.85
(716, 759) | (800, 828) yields 1.01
